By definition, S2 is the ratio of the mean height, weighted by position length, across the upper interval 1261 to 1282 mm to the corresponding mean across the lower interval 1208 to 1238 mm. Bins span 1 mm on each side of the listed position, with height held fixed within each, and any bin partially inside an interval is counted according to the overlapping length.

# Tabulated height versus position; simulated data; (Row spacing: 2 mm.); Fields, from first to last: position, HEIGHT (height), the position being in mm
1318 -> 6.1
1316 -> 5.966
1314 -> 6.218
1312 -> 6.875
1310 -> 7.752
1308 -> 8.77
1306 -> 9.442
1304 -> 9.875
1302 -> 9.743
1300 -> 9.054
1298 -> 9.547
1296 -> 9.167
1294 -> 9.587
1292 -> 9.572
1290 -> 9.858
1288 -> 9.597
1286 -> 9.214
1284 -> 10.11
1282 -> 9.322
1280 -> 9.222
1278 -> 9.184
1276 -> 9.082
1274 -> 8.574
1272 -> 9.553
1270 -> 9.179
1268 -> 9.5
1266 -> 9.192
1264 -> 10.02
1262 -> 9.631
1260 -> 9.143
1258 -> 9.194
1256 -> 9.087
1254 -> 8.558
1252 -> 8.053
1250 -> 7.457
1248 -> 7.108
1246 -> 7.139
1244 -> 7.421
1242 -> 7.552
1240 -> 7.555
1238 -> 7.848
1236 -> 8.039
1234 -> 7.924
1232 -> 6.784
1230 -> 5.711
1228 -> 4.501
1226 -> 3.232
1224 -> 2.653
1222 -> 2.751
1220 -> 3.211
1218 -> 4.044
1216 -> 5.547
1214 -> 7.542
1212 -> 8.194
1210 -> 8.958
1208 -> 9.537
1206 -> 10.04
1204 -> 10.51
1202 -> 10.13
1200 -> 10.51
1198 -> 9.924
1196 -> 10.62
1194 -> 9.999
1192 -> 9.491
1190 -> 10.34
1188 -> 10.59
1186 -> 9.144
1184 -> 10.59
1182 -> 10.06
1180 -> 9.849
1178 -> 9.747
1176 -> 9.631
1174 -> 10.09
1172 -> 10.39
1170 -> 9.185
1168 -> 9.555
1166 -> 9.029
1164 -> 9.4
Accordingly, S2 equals 1.59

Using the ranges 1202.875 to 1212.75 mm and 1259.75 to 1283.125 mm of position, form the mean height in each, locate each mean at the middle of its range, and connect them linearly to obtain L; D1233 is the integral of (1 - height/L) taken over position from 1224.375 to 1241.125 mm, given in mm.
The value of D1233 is 5.5 mm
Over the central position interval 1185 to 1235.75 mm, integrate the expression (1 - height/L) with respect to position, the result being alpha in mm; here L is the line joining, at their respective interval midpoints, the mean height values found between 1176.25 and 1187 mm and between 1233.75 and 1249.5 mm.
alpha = 6.80 mm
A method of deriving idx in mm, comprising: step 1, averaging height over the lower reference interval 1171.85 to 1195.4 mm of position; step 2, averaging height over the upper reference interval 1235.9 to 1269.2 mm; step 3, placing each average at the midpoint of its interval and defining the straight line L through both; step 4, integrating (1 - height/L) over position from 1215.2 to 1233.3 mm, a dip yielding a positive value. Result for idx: 9.4 mm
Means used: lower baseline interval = 9.99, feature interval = 4.32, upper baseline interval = 8.4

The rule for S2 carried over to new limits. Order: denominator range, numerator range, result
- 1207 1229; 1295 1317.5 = 1.53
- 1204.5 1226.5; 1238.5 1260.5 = 1.30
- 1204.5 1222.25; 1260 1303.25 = 1.36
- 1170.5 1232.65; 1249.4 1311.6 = 1.12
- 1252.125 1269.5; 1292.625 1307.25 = 1.03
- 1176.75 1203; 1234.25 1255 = 0.76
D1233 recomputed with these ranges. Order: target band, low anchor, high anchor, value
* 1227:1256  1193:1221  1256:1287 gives 5.3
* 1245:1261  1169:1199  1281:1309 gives 2.4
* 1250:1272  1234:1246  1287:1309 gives -2.1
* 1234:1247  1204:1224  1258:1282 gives 0.4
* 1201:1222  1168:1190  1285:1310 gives 4.8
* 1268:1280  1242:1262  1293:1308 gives -0.6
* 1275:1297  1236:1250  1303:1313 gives -3.4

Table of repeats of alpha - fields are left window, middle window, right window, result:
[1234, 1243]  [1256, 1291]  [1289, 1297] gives -1.9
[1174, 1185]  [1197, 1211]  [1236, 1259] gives -1.1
